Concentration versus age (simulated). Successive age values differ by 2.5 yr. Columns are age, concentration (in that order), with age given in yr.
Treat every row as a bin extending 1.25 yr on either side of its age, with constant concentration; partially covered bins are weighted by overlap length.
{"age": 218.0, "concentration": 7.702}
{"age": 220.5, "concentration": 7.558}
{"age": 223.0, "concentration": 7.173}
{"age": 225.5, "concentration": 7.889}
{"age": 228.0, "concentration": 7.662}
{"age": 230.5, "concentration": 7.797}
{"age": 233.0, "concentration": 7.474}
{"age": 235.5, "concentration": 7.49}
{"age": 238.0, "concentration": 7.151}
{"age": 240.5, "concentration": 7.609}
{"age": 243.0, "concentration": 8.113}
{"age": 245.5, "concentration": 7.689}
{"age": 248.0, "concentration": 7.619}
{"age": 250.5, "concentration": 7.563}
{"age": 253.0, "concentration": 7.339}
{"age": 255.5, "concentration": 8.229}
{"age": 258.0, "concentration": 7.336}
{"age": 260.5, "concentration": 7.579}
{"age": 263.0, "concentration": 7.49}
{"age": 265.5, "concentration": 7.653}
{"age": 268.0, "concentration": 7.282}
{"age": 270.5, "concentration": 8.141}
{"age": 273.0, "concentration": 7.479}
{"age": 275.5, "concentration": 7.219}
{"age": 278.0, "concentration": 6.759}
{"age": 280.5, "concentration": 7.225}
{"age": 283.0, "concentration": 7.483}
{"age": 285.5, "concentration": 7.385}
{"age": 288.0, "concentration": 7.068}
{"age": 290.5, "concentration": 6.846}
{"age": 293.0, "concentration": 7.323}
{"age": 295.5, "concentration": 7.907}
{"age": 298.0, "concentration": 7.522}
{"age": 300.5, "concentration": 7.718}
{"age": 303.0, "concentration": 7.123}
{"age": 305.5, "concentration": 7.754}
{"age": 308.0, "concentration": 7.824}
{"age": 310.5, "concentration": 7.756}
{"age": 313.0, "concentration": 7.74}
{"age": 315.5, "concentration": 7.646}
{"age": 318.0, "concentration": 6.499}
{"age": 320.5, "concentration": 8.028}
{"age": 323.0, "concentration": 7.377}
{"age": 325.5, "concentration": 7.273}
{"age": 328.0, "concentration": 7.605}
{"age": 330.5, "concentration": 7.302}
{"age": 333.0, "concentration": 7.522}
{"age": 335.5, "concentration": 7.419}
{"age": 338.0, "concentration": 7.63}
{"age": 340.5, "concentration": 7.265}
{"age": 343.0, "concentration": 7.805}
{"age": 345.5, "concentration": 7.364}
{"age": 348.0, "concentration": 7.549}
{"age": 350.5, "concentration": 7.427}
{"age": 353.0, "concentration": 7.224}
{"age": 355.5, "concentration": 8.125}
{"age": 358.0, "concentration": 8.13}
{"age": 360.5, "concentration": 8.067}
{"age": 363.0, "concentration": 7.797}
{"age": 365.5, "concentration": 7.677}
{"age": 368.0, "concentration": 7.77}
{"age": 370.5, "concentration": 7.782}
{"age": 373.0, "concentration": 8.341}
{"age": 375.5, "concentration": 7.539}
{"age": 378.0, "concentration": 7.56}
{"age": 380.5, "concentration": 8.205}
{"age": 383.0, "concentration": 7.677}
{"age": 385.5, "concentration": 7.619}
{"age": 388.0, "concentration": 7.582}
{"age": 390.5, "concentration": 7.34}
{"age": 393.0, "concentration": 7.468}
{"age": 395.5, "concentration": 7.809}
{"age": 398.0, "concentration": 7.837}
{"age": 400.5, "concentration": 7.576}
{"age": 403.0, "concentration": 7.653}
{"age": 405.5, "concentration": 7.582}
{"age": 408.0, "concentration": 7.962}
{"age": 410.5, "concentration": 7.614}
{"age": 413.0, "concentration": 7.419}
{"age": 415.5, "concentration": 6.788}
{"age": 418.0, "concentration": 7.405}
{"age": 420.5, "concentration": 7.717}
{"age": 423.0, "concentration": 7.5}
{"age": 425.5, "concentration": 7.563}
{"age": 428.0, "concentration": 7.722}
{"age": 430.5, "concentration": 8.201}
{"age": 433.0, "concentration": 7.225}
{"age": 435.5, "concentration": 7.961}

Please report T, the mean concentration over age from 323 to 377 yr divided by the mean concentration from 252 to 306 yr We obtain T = 1.03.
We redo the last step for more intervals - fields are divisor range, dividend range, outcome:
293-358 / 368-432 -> 1.02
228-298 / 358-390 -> 1.04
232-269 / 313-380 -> 1.00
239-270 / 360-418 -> 1.00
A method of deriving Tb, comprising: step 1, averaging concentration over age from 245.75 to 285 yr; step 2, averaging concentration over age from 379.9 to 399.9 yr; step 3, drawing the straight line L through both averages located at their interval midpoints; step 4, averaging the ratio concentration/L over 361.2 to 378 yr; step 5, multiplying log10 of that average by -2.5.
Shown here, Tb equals -0.02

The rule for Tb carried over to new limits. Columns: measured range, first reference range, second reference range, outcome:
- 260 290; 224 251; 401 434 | 0.04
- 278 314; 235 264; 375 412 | 0.03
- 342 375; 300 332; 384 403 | -0.03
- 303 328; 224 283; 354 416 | 0.02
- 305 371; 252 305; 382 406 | -0.01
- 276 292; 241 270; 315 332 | 0.06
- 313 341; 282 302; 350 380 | 0.02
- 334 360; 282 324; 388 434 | -0.01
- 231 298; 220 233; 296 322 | 0.02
